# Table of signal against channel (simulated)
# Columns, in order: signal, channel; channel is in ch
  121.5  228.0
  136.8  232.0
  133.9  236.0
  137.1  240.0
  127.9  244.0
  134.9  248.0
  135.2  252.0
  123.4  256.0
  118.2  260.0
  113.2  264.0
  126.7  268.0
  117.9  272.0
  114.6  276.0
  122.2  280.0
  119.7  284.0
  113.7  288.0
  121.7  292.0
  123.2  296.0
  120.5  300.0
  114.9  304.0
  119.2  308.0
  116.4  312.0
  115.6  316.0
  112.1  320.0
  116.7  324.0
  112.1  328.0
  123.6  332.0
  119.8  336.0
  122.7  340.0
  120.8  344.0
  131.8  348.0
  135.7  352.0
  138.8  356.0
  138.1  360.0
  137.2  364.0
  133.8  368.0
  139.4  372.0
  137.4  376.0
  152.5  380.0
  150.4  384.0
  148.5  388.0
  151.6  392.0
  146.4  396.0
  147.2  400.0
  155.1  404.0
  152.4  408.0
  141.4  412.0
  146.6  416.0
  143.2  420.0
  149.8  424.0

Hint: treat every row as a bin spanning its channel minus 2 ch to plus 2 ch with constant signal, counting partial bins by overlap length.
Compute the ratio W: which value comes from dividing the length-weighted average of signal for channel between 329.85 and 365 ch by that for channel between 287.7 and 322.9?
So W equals 1.10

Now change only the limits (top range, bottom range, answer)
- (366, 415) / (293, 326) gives 1.25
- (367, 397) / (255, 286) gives 1.22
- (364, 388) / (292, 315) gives 1.20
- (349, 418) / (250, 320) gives 1.21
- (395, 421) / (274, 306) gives 1.24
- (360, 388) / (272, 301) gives 1.19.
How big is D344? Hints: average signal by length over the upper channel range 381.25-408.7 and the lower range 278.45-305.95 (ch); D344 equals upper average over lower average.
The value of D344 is 1.26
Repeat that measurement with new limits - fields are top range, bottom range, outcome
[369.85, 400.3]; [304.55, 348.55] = 1.24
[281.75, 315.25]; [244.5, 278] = 0.96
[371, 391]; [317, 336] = 1.26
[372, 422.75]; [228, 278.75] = 1.17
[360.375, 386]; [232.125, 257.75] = 1.07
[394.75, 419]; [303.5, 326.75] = 1.28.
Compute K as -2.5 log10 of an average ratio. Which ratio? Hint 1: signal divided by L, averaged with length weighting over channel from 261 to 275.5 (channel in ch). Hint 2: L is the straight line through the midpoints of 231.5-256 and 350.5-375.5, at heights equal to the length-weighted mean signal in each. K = 0.132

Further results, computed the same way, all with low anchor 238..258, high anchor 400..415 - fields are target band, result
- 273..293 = 0.15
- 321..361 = 0.13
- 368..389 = 0.01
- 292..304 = 0.14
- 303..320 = 0.19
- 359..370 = 0.06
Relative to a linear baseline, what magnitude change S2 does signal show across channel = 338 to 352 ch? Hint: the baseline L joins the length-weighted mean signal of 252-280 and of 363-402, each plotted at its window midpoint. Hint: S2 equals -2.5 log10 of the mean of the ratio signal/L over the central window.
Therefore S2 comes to 0.08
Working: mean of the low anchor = 120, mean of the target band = 127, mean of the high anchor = 145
